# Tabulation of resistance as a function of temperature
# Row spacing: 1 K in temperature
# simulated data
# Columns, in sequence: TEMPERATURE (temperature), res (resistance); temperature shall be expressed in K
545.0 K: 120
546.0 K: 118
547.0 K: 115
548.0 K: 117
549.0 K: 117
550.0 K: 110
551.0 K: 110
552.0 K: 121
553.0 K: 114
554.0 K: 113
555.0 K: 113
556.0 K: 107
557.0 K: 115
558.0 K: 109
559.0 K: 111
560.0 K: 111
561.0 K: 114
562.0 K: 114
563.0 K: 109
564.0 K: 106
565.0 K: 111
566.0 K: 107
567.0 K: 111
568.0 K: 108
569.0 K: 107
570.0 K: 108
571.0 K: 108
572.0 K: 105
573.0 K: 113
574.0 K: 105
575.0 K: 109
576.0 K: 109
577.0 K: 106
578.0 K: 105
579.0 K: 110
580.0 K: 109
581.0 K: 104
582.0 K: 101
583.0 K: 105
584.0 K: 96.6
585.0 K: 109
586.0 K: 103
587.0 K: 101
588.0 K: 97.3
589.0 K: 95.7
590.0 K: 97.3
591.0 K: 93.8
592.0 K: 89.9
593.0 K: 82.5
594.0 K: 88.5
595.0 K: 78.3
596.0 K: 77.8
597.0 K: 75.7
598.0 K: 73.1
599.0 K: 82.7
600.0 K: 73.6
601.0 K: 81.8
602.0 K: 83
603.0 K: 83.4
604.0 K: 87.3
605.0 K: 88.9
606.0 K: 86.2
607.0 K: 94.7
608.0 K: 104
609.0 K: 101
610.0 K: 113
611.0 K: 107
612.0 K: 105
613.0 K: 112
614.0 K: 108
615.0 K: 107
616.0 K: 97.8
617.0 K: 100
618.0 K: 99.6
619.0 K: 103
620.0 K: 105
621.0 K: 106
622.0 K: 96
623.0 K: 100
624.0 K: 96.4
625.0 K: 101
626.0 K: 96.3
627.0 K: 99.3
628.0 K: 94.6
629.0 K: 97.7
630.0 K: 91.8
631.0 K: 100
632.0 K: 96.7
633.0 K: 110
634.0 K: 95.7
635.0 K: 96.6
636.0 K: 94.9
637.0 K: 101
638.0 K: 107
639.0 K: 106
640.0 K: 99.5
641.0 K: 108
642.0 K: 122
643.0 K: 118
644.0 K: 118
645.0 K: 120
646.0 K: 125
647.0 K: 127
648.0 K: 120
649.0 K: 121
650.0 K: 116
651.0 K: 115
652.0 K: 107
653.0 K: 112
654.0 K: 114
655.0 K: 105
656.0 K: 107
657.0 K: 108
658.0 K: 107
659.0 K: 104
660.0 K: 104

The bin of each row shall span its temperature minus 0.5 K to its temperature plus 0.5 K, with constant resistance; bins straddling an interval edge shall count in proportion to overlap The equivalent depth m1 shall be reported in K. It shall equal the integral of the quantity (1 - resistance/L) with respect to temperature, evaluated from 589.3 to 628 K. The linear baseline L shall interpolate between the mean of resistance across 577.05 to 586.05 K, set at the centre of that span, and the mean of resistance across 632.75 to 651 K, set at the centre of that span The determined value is 5.0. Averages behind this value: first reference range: 105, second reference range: 112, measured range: 94.1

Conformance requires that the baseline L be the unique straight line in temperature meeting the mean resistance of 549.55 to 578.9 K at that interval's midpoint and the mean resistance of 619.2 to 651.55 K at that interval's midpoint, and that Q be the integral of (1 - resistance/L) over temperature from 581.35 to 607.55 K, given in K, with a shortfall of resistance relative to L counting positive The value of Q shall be 4.5 K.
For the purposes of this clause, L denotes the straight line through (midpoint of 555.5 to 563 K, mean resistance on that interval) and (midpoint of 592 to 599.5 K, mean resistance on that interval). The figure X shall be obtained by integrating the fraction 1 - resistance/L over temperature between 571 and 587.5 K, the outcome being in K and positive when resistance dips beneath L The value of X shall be -1.99 K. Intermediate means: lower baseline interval 111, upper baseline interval 80.5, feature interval 106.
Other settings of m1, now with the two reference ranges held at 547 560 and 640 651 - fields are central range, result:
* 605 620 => 1.82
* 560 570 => 0.36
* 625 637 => 2.01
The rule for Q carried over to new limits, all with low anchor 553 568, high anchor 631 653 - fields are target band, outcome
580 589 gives 0.7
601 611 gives 1.5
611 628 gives 1.3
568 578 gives 0.3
